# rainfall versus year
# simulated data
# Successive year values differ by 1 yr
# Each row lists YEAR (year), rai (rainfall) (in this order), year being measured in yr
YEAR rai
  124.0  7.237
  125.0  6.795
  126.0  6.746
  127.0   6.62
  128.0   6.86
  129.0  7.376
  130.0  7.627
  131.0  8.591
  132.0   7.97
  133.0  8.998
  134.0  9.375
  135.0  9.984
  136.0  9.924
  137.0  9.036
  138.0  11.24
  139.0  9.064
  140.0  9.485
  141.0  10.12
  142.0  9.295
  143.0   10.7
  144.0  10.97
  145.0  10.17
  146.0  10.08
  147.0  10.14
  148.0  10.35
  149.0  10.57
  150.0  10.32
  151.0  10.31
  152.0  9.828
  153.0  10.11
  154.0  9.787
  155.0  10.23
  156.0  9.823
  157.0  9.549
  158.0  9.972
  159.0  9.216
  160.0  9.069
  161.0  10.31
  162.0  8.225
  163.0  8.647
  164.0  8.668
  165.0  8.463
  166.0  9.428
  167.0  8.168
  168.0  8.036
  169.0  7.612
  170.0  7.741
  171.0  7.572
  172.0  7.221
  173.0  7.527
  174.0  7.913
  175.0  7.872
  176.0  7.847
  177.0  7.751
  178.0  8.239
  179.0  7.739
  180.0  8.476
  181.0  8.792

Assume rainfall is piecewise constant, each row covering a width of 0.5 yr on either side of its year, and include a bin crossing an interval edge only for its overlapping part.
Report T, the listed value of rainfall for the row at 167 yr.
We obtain 8.168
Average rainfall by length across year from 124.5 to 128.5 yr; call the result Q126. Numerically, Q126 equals 6.76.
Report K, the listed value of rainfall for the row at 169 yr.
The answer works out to 7.612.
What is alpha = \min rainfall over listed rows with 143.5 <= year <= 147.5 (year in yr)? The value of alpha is 10.08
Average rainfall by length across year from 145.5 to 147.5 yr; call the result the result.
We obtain 10.1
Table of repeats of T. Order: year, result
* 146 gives 10.08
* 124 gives 7.237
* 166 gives 9.428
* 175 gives 7.872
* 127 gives 6.62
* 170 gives 7.741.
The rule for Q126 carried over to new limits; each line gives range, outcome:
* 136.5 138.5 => 10.1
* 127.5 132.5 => 7.68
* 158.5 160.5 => 9.14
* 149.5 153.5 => 10.1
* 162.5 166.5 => 8.8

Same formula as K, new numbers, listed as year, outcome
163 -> 8.647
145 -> 10.17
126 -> 6.746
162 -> 8.225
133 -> 8.998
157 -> 9.549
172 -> 7.221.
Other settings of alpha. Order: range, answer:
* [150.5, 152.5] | 9.828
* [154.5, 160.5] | 9.069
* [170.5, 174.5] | 7.221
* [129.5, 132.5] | 7.627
